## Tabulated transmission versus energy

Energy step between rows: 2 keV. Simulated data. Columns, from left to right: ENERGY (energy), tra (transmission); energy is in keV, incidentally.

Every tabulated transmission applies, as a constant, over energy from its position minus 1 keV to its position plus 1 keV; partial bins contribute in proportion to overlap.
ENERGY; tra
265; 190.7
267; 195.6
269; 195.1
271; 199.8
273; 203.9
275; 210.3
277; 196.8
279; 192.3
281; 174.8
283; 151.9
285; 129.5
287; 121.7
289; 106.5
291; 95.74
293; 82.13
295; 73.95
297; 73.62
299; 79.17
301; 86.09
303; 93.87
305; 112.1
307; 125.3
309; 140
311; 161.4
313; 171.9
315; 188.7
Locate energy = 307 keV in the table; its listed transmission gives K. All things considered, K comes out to 125.3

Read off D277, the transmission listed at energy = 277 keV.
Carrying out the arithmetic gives 196.8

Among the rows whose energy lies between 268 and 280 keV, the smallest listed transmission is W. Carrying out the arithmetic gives 192.3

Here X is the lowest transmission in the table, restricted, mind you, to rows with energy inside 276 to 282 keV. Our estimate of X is 174.8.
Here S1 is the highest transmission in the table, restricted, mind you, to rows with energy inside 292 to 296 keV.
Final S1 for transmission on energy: 82.13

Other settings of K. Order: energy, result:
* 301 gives 86.09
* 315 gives 188.7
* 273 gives 203.9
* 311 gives 161.4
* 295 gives 73.95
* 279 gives 192.3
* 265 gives 190.7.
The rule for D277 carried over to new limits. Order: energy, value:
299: 79.17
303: 93.87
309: 140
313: 171.9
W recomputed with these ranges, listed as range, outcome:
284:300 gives 73.62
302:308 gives 93.87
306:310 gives 125.3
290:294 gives 82.13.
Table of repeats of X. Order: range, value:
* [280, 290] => 106.5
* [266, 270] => 195.1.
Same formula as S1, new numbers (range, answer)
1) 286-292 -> 121.7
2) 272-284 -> 210.3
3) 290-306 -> 112.1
